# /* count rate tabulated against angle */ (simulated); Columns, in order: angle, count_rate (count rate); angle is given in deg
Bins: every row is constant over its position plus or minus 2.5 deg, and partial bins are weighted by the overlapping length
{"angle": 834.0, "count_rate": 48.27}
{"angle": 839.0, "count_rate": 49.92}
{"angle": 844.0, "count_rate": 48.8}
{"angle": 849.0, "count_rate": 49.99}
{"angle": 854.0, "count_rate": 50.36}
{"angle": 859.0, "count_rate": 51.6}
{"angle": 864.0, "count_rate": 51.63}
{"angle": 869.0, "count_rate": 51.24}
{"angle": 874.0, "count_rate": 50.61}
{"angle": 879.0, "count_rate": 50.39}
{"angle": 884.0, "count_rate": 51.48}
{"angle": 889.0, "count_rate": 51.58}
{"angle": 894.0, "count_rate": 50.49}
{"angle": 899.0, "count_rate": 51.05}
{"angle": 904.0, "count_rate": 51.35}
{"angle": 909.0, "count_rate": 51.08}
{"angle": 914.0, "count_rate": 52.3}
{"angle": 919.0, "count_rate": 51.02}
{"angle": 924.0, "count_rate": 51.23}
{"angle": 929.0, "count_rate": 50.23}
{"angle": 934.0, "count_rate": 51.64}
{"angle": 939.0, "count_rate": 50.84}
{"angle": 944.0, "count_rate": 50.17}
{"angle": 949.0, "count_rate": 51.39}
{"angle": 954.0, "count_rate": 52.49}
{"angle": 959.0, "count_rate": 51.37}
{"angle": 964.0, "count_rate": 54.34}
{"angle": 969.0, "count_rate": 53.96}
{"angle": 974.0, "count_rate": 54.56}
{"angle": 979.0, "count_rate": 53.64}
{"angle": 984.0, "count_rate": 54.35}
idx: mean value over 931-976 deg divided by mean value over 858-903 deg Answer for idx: 1.02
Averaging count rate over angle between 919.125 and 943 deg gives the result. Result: 50.9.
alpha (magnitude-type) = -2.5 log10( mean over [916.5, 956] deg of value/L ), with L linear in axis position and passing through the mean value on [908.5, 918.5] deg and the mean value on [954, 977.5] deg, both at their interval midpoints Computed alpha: 0.028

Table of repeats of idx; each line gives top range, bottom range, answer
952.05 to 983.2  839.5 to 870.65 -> 1.06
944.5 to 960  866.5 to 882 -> 1.02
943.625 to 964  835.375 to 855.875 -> 1.04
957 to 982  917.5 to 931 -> 1.06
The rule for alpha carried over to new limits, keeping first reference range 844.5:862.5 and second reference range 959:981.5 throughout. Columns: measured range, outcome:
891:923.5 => 0.02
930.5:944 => 0.04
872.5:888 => 0.01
